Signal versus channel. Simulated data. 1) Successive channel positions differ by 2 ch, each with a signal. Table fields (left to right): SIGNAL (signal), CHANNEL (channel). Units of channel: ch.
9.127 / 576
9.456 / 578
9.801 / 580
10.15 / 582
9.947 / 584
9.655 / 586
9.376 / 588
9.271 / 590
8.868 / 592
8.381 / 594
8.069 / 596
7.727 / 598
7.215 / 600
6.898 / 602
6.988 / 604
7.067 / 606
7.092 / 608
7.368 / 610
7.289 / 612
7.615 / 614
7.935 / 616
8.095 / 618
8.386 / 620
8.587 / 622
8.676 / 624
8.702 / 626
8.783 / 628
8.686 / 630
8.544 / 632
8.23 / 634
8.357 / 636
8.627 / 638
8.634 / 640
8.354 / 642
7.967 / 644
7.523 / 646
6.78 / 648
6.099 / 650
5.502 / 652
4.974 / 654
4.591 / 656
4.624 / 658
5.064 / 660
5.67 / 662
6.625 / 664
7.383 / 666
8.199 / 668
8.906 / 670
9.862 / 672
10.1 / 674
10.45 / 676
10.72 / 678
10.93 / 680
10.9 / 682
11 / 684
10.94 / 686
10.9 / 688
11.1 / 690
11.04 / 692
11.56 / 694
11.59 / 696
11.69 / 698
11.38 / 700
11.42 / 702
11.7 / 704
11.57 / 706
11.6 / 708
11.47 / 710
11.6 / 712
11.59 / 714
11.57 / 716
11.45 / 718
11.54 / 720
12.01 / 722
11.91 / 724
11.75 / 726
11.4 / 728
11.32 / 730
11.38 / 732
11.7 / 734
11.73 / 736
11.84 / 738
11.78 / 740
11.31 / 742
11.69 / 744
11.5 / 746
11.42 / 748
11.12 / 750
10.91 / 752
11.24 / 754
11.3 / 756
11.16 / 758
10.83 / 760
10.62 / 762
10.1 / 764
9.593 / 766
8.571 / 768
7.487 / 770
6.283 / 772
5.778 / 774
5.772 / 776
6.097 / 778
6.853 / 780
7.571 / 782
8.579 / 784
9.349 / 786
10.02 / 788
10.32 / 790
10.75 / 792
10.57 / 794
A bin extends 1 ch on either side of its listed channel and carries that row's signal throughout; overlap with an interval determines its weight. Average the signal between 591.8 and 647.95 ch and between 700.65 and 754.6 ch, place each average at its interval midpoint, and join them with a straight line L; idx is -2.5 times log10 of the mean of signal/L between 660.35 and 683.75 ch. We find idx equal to 0.08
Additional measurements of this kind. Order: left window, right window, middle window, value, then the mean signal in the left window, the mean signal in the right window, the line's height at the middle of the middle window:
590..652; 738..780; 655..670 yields 0.33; 7.9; 9.71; 8.44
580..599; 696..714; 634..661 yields 0.46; 9.09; 11.6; 10.3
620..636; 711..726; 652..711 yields 0.11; 8.57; 11.7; 10.4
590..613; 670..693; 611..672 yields 0.20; 7.62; 10.6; 9.13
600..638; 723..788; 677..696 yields -0.23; 7.96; 10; 8.97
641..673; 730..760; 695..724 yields -0.21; 6.76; 11.4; 9.53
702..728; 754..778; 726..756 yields -0.13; 11.6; 8.85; 10.2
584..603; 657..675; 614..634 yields -0.06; 8.47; 7.38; 8.01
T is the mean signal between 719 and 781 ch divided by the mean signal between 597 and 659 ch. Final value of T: 1.37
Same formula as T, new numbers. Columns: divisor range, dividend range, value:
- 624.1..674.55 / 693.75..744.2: 1.55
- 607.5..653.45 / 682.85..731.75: 1.45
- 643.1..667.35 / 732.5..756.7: 1.88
